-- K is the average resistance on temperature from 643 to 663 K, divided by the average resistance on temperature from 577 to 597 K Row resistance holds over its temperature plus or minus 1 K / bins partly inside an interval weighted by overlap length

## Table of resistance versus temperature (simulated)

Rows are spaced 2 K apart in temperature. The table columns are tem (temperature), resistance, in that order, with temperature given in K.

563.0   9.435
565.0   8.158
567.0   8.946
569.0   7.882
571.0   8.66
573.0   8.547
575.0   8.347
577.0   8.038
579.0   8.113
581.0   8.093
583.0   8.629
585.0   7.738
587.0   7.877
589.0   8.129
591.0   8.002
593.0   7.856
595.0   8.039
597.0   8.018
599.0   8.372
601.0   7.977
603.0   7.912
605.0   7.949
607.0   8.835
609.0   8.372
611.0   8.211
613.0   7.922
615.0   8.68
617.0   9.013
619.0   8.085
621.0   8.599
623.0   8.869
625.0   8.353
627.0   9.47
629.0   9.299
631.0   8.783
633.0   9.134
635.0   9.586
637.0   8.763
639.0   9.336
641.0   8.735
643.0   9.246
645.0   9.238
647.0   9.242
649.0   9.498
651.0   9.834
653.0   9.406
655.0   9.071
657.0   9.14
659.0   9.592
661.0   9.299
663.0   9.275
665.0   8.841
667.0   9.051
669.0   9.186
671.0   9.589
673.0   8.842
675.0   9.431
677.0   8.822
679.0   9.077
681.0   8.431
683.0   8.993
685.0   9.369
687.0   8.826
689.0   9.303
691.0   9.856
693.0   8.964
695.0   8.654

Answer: 1.2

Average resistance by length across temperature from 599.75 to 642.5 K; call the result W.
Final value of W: 8.67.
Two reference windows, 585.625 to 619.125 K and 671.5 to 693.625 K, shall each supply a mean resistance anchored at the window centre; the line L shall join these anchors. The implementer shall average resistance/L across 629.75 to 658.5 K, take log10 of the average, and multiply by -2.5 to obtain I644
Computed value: -0.07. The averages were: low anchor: 8.19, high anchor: 9.1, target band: 9.22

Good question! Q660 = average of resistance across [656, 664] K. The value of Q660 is 9.33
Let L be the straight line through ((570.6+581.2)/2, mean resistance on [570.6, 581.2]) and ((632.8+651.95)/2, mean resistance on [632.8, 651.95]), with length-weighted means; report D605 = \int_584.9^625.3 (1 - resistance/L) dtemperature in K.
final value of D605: 2.2 K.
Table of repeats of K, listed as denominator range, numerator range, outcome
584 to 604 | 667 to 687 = 1.13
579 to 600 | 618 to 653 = 1.12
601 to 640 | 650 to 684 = 1.06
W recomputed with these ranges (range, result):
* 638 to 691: 9.19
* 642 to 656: 9.36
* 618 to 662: 9.12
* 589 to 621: 8.23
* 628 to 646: 9.12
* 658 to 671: 9.24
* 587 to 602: 8.04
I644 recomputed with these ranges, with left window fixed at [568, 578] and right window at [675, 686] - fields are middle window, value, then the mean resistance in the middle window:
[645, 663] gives -0.067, 9.37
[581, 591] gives 0.039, 8.08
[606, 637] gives -0.018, 8.75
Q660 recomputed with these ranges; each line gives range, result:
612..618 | 8.54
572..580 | 8.26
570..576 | 8.52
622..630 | 9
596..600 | 8.2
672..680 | 9.04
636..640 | 9.05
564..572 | 8.41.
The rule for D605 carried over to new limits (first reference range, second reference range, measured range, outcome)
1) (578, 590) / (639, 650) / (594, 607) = 0.5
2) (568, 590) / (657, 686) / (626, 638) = -0.6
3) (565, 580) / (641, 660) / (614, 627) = 0.4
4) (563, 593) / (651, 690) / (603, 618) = 0.3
